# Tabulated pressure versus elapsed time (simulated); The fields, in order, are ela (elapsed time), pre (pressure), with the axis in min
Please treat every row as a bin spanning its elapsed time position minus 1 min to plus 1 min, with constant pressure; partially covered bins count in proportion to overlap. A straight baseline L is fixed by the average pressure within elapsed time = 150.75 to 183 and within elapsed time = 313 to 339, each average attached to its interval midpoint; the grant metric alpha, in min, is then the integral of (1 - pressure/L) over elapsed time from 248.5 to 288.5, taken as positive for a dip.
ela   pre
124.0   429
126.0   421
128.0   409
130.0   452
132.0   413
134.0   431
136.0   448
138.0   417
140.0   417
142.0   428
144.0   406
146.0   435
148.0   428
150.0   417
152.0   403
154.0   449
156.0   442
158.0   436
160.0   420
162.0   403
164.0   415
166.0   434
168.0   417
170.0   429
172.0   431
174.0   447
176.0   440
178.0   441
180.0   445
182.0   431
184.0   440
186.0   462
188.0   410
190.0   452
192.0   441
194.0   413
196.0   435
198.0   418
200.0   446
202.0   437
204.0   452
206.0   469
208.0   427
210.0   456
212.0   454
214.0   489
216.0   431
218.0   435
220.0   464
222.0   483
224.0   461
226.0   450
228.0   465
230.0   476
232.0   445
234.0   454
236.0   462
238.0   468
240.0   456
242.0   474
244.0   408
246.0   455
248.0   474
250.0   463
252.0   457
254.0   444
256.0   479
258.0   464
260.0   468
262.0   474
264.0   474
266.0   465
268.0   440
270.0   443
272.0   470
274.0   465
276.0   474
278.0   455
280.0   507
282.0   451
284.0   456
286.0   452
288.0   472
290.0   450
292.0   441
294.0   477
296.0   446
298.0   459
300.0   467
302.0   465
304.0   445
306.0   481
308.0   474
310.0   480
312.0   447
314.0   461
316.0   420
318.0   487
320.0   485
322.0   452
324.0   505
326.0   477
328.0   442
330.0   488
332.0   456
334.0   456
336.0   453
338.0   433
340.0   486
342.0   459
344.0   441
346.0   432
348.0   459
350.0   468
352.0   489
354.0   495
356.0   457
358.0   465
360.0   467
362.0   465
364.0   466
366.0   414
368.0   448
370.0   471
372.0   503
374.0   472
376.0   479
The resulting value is -1.1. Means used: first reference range 430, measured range 464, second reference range 463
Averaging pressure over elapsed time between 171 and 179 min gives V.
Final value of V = 440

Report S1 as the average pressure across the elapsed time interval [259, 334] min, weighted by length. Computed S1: 464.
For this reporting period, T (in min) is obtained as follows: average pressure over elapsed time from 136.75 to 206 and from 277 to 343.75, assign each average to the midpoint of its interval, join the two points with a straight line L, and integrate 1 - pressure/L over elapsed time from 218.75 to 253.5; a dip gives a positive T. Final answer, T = -1.0 min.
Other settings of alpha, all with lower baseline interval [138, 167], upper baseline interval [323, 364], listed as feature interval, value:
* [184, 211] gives -0.4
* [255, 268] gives -0.6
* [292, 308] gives -0.2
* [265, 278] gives -0.3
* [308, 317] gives 0.1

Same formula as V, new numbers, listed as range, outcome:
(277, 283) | 471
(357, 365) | 466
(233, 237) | 458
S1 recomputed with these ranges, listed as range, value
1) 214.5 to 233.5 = 457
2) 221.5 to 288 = 462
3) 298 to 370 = 462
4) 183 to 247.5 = 450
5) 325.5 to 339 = 457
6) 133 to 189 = 429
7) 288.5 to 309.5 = 461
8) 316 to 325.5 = 475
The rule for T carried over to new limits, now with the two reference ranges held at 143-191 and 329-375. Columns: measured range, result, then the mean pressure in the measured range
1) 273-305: -0.7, 461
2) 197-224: -0.8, 451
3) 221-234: -0.6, 463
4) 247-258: -0.4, 463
